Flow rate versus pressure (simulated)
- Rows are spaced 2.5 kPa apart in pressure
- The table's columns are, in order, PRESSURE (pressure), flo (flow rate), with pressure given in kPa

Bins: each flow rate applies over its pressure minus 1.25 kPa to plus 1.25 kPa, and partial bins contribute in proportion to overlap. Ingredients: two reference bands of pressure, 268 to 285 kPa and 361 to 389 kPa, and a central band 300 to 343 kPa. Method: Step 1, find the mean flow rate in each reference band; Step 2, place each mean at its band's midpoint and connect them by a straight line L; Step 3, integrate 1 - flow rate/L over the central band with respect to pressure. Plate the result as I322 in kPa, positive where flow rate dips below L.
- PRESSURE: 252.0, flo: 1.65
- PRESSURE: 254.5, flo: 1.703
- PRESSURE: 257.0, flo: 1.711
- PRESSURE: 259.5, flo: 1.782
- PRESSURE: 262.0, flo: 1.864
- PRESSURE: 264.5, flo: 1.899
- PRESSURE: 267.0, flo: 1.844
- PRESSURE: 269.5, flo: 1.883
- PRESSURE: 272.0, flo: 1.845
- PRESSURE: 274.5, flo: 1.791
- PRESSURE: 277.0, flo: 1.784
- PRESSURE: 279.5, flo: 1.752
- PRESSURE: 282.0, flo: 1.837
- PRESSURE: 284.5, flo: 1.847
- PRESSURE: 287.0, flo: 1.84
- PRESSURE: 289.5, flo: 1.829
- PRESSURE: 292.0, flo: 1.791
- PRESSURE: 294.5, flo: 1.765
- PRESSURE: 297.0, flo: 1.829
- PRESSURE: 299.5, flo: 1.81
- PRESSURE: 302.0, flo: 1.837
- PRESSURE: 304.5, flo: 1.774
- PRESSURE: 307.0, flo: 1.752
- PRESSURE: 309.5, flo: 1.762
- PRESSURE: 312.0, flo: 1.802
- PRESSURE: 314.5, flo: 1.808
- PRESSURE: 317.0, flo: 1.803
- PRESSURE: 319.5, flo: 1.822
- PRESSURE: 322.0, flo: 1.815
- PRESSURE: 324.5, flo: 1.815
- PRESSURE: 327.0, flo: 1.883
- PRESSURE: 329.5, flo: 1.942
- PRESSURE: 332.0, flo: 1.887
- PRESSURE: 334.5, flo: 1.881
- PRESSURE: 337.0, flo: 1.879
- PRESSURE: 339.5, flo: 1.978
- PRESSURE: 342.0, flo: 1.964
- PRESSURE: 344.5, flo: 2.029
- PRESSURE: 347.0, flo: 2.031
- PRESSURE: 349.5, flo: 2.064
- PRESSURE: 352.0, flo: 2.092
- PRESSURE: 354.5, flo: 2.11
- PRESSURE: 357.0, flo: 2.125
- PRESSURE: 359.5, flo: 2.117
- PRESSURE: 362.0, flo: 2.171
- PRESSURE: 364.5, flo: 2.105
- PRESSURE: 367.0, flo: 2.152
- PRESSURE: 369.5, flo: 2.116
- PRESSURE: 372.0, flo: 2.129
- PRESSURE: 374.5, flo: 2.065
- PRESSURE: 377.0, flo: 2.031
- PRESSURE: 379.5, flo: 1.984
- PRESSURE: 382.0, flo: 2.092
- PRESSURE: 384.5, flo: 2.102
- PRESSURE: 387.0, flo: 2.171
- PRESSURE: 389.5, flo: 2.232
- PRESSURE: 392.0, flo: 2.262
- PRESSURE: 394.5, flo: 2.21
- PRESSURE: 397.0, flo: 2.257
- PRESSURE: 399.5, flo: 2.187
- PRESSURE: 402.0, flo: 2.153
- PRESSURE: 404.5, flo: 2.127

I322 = 2.3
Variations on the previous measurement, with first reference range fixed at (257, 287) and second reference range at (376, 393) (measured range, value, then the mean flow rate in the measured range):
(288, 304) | 0.7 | 1.81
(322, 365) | 0.4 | 2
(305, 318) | 1.0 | 1.78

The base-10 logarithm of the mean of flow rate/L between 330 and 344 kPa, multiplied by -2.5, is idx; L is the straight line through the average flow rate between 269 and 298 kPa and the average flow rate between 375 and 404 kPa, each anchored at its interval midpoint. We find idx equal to 0.03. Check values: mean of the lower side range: 1.81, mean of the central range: 1.93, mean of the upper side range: 2.15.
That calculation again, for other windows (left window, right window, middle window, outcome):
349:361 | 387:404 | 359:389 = 0.025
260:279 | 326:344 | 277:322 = 0.043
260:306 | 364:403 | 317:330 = 0.060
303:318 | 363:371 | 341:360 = -0.021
